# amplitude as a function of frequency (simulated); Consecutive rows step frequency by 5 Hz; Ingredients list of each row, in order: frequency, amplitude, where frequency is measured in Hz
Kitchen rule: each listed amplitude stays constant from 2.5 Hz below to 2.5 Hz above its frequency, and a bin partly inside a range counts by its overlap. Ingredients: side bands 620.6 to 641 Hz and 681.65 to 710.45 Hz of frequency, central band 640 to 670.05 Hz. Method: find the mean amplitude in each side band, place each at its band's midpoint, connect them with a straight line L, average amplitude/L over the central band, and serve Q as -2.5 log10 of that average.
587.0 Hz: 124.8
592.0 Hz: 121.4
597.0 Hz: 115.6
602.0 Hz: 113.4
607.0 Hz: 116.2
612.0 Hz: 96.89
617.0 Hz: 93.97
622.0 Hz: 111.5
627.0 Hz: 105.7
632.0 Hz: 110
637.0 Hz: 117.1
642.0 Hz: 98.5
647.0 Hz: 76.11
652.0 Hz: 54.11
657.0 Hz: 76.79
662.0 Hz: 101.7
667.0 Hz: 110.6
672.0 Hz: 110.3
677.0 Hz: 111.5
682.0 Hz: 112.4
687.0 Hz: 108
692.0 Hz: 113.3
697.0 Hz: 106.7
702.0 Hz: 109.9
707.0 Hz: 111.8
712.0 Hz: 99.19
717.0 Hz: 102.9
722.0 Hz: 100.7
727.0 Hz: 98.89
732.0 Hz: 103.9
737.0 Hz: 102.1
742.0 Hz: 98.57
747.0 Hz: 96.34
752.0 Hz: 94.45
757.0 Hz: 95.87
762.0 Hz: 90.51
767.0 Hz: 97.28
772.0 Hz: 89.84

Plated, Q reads 0.261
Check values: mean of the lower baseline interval 110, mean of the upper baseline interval 110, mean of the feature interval 86.5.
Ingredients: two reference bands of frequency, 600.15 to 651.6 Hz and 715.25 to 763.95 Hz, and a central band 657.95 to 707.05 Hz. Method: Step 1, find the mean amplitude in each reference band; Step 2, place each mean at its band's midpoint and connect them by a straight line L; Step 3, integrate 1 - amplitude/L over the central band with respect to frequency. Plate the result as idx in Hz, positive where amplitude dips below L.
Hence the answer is -4.1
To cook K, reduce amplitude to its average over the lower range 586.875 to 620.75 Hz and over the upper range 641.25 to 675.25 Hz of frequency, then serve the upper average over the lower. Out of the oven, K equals 0.8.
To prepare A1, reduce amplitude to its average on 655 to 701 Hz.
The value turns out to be 106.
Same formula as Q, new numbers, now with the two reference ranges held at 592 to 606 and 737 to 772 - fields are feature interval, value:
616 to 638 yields 0.04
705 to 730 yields -0.02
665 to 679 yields -0.04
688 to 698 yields -0.07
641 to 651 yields 0.34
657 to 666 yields 0.12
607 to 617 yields 0.13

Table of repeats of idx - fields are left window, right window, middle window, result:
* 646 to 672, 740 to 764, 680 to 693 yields -3.1 Hz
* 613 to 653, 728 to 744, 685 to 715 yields -2.4 Hz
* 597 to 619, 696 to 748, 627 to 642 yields -0.6 Hz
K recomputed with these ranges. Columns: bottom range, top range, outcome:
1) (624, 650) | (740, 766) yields 0.94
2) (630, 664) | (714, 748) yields 1.12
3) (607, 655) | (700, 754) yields 1.05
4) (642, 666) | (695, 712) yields 1.33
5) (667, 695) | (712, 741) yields 0.91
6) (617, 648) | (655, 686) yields 1.01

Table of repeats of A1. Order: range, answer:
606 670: 97.3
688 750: 104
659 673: 106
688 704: 110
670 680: 111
